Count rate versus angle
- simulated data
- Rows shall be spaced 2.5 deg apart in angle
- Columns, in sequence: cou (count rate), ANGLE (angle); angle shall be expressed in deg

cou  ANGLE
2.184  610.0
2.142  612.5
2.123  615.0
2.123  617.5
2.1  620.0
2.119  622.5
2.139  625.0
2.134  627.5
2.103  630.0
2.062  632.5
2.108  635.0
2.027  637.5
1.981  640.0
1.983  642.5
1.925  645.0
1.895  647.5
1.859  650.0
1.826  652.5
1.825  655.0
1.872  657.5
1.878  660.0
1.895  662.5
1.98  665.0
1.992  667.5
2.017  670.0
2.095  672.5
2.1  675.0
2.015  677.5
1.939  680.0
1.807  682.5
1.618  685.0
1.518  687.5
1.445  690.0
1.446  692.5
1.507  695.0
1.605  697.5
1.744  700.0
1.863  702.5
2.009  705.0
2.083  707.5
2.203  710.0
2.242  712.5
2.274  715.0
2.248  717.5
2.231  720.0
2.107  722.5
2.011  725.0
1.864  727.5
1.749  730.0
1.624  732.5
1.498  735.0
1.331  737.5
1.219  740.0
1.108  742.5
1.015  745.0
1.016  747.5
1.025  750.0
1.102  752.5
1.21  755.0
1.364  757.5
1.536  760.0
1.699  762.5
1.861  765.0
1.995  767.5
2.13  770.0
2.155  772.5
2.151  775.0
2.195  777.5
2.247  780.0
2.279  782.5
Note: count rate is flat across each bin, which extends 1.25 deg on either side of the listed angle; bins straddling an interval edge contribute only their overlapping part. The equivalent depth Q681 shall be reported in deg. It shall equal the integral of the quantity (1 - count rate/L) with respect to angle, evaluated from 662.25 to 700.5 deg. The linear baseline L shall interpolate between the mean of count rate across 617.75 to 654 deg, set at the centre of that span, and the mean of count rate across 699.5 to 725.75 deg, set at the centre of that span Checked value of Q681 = 5.08 deg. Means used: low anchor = 2.02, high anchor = 2.1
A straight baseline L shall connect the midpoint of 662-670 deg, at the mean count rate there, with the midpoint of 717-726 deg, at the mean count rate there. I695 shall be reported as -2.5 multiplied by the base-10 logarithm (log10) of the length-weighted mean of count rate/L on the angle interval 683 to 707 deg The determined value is 0.24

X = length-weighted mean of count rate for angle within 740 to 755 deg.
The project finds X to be 1.08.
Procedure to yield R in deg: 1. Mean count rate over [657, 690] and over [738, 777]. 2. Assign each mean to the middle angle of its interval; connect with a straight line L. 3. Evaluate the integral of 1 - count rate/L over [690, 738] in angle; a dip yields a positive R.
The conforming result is -4.7 deg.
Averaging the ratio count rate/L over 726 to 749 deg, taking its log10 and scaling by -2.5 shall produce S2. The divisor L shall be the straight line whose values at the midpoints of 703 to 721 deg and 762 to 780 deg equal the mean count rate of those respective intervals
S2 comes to 0.47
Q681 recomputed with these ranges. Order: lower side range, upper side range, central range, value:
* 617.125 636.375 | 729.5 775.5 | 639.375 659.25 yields 1.1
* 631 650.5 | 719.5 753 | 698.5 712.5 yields -3.0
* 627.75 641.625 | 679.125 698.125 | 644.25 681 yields -2.5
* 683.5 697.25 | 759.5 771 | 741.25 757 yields 6.1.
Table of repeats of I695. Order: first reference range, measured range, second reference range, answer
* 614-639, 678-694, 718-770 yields 0.11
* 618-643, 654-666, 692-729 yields 0.08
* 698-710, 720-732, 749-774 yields -0.07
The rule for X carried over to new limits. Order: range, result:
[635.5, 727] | 1.92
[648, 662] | 1.86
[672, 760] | 1.69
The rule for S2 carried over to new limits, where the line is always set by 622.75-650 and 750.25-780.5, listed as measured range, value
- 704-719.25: -0.16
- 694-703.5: 0.14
